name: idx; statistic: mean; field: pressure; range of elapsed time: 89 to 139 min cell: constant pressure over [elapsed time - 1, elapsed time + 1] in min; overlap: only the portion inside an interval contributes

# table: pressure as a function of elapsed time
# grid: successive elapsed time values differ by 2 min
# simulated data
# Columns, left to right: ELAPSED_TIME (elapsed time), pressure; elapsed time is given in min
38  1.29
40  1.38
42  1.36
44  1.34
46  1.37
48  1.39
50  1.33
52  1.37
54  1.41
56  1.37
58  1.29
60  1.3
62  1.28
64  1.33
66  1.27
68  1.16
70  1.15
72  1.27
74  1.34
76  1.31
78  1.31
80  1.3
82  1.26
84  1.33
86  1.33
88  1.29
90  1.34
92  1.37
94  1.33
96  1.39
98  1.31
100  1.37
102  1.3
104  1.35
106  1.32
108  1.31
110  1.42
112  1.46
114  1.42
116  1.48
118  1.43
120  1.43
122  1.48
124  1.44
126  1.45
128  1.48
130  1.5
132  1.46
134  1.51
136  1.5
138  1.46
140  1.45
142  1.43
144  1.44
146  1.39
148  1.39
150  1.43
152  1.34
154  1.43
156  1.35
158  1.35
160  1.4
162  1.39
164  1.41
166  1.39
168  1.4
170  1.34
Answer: 1.41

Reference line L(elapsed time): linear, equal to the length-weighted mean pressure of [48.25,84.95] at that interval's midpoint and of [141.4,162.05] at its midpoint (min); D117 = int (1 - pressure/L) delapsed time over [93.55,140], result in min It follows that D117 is -2.2 min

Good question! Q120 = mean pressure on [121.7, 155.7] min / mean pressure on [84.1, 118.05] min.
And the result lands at 1.1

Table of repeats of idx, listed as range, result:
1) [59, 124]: 1.34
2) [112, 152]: 1.45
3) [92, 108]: 1.34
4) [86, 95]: 1.33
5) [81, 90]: 1.31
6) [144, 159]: 1.39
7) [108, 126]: 1.44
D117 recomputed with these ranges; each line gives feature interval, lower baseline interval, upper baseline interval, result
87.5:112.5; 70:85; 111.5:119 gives 0.6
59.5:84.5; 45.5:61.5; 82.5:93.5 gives 1.2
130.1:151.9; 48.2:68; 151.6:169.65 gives -1.1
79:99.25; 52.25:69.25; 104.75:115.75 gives 0.4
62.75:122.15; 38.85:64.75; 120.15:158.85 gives 2.3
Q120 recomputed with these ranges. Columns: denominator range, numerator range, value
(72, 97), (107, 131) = 1.09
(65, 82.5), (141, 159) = 1.10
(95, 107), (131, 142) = 1.10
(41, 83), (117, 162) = 1.09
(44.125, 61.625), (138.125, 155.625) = 1.05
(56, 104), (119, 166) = 1.10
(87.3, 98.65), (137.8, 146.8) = 1.07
